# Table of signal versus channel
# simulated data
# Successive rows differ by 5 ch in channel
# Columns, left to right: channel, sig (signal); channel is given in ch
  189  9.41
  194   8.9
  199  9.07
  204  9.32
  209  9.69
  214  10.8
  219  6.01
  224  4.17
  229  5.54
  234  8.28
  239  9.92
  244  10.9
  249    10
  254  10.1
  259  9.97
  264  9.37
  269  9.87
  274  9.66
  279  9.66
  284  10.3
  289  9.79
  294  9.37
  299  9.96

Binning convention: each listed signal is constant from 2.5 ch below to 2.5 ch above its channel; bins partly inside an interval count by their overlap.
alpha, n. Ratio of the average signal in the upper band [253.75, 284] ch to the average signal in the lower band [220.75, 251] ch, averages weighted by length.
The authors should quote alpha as 1.22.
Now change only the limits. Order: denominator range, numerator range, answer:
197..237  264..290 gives 1.25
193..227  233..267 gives 1.20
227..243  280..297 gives 1.19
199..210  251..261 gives 1.07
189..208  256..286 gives 1.07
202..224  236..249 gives 1.22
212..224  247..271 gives 1.33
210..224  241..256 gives 1.33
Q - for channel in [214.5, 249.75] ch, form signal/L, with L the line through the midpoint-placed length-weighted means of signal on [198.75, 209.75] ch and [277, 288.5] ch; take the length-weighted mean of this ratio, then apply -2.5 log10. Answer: 0.21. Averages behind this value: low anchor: 9.37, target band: 7.89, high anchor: 9.96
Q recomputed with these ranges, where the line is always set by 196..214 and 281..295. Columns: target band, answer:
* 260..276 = 0.014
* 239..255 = -0.063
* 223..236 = 0.494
